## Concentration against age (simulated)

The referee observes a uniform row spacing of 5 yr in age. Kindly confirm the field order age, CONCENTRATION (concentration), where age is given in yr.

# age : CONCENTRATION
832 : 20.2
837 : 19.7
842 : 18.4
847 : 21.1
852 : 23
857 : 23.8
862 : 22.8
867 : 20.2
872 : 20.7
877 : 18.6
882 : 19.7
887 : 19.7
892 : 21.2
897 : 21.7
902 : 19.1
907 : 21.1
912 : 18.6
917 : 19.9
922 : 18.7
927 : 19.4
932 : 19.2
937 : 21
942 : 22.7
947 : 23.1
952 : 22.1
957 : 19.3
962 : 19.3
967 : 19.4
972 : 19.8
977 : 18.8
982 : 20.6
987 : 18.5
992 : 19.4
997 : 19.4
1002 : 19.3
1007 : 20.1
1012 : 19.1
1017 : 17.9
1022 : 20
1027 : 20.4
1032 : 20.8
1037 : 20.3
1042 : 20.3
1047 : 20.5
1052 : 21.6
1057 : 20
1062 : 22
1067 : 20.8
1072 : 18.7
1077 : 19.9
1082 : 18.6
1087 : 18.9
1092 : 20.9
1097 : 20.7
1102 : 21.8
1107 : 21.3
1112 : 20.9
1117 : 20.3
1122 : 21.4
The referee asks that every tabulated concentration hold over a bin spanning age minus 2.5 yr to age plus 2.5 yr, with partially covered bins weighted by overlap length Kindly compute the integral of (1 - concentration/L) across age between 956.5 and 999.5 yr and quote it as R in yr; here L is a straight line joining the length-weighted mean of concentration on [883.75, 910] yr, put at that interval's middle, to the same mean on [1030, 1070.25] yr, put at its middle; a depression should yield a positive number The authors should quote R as 2.6 yr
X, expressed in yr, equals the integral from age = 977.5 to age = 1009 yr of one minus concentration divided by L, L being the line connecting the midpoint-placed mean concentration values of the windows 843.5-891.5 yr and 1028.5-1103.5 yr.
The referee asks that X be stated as 1.7 yr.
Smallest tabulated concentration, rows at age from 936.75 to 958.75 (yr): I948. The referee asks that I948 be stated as 19.3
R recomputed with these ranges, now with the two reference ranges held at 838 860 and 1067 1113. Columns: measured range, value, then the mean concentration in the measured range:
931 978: 0.8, 20.6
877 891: 1.1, 19.7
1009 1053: 1.0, 20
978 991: 0.8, 19.4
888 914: 1.1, 20.3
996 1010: 0.7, 19.6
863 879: 0.9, 20.1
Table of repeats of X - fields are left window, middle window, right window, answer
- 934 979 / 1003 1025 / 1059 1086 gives 1.1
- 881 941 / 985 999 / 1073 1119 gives 0.7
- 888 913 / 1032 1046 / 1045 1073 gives 0.2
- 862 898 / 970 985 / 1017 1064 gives 0.6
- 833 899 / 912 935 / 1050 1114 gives 1.6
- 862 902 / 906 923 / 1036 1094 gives 0.7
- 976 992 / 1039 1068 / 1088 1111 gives -0.7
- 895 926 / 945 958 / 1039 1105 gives -1.1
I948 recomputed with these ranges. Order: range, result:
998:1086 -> 17.9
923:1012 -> 18.5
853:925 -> 18.6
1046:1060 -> 20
